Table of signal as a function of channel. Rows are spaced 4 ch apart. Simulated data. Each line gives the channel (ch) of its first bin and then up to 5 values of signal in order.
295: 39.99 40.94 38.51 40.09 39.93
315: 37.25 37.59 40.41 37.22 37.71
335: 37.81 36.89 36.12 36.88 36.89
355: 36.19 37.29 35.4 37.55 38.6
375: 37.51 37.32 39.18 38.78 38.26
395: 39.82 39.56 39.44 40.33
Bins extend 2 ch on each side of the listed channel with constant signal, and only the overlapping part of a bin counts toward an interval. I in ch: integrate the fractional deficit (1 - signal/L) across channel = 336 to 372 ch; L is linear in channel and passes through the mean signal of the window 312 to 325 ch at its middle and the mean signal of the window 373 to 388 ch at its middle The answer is 1.4 ch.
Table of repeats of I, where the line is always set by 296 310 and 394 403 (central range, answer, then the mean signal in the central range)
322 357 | 2.21 ch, 37.3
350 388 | 2.15 ch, 37.5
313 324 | 0.44 ch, 38.2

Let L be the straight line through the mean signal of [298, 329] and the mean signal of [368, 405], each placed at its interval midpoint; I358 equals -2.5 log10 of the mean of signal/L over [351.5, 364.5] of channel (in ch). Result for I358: 0.07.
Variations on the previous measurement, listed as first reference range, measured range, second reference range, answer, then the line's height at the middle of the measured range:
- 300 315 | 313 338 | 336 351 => 0.002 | 38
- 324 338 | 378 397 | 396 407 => 0.015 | 39.3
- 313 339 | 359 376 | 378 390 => 0.031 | 38.3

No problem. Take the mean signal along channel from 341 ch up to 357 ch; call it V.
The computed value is 36.5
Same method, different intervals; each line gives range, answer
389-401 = 39.2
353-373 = 37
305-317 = 39.1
